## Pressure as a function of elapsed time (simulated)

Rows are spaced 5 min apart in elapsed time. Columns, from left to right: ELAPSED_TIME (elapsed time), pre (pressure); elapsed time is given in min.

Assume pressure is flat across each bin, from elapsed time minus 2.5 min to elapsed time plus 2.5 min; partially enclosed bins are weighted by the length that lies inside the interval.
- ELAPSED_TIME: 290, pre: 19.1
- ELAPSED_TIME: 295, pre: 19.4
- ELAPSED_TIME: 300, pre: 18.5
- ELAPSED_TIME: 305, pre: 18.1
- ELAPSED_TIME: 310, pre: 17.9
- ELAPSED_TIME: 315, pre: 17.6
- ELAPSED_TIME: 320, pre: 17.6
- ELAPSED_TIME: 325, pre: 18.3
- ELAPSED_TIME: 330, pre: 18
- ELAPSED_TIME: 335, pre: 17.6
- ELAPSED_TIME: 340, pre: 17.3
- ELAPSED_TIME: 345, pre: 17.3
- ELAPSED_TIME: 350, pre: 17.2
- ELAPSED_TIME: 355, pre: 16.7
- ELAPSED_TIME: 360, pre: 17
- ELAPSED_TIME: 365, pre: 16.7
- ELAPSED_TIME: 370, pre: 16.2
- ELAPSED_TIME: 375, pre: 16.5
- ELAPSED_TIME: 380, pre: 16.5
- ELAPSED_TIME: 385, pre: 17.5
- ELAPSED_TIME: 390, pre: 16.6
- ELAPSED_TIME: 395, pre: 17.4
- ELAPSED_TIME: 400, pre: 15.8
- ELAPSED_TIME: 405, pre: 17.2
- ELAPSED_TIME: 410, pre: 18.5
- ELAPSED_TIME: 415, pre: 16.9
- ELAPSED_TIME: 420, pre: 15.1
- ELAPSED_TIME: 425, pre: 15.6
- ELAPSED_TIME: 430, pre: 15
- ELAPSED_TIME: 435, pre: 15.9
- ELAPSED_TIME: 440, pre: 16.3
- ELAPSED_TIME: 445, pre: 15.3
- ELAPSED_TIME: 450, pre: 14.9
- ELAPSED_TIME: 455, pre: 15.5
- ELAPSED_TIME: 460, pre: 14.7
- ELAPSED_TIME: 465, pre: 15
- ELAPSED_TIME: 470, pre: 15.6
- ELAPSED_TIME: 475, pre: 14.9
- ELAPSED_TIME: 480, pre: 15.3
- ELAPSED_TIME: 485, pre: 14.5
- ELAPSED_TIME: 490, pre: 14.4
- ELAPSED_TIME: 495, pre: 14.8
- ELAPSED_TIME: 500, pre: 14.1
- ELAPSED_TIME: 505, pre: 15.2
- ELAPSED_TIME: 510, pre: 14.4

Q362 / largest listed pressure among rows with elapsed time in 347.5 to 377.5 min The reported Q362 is 17.2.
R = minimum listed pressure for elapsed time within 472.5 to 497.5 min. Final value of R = 14.4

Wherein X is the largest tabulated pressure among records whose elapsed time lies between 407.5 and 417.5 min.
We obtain 18.5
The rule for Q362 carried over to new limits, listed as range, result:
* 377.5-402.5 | 17.5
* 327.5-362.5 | 18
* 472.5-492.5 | 15.3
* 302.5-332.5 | 18.3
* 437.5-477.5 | 16.3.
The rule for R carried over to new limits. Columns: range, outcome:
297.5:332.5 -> 17.6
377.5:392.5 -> 16.5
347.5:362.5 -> 16.7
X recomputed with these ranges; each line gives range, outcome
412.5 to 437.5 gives 16.9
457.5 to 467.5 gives 15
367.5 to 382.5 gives 16.5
